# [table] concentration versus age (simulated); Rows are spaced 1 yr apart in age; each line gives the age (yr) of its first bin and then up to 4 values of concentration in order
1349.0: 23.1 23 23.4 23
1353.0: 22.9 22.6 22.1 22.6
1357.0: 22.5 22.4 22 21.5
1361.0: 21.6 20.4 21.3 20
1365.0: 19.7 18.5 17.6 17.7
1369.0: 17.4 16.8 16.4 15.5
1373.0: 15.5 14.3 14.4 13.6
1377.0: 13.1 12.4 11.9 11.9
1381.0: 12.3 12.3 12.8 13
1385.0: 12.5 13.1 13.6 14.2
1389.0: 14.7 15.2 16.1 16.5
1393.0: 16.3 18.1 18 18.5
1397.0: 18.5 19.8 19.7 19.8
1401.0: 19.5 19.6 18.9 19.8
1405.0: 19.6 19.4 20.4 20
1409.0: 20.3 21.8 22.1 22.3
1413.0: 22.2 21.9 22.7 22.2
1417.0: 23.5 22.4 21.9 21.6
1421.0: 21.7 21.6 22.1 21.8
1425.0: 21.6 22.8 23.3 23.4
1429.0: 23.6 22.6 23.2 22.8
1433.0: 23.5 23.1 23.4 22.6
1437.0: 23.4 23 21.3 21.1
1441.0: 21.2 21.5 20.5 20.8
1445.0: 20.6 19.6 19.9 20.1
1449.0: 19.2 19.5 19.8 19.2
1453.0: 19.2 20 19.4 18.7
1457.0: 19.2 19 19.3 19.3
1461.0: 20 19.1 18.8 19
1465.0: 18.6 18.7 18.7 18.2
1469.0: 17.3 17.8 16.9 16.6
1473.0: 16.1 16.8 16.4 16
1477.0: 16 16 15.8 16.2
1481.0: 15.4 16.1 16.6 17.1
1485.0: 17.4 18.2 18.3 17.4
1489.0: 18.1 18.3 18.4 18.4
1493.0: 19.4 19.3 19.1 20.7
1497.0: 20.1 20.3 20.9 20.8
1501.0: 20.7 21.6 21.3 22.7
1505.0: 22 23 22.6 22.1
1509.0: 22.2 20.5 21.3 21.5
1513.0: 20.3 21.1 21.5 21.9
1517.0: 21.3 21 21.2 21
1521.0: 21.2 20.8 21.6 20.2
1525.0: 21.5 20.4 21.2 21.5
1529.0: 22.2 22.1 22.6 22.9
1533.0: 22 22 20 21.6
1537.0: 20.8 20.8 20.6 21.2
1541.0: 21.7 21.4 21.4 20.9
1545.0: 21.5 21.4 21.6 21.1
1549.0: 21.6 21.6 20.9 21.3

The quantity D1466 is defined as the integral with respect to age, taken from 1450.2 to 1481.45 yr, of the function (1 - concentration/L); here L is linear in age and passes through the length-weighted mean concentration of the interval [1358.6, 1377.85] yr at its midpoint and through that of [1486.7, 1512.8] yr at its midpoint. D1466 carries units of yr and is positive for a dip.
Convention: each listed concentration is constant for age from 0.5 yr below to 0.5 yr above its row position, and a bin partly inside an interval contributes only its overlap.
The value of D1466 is 2.69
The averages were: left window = 17.6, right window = 20.4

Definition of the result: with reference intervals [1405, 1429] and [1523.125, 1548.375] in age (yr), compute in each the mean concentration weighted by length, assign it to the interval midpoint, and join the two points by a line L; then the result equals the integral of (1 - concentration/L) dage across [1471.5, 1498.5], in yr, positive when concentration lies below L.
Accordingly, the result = 5.0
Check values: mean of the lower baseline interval 21.9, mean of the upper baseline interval 21.4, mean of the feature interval 17.6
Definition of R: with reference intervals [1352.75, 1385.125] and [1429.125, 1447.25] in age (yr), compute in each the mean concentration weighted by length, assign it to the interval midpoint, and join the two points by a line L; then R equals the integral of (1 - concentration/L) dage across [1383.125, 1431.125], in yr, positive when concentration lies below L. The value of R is 0.77 yr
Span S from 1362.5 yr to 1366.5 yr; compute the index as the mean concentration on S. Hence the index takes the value 19.9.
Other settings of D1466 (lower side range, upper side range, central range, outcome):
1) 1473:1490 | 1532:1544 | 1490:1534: -4.4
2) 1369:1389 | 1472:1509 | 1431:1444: -4.6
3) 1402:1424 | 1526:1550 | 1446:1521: 7.6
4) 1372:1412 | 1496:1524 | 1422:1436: -3.7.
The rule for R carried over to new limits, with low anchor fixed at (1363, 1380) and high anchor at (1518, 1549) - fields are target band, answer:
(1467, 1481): 1.96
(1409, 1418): -2.52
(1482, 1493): 1.11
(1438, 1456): -1.70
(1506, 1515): -0.42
